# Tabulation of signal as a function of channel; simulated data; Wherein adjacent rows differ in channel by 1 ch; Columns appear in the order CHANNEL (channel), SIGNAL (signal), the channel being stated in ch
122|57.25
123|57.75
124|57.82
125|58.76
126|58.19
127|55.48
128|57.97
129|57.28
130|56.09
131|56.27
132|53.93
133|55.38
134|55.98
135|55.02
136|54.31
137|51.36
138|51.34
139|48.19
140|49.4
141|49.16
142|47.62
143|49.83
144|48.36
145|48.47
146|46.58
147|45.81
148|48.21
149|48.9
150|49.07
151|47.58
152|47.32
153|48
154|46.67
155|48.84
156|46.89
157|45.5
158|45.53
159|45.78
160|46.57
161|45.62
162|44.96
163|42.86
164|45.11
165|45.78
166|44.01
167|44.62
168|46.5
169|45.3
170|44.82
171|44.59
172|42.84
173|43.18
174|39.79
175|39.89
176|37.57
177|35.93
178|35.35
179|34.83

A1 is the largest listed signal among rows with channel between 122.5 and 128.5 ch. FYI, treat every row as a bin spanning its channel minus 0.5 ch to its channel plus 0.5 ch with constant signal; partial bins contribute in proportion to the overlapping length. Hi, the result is 58.76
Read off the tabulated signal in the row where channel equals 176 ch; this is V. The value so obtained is 37.57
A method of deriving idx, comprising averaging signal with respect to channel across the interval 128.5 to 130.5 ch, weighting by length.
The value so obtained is 56.7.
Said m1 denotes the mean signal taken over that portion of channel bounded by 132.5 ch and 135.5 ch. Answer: 55.5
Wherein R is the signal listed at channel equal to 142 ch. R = 47.62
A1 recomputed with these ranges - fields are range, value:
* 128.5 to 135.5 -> 57.28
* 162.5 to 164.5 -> 45.11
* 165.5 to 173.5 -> 46.5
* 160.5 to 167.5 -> 45.78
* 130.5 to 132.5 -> 56.27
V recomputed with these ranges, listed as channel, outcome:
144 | 48.36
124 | 57.82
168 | 46.5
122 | 57.25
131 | 56.27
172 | 42.84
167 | 44.62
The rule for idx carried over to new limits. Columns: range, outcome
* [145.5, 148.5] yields 46.9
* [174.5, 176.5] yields 38.7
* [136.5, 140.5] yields 50.1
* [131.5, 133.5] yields 54.7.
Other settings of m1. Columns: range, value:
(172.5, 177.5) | 39.3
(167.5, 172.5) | 44.8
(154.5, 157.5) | 47.1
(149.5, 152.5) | 48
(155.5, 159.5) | 45.9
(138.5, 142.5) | 48.6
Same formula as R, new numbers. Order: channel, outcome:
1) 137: 51.36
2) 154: 46.67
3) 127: 55.48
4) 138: 51.34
